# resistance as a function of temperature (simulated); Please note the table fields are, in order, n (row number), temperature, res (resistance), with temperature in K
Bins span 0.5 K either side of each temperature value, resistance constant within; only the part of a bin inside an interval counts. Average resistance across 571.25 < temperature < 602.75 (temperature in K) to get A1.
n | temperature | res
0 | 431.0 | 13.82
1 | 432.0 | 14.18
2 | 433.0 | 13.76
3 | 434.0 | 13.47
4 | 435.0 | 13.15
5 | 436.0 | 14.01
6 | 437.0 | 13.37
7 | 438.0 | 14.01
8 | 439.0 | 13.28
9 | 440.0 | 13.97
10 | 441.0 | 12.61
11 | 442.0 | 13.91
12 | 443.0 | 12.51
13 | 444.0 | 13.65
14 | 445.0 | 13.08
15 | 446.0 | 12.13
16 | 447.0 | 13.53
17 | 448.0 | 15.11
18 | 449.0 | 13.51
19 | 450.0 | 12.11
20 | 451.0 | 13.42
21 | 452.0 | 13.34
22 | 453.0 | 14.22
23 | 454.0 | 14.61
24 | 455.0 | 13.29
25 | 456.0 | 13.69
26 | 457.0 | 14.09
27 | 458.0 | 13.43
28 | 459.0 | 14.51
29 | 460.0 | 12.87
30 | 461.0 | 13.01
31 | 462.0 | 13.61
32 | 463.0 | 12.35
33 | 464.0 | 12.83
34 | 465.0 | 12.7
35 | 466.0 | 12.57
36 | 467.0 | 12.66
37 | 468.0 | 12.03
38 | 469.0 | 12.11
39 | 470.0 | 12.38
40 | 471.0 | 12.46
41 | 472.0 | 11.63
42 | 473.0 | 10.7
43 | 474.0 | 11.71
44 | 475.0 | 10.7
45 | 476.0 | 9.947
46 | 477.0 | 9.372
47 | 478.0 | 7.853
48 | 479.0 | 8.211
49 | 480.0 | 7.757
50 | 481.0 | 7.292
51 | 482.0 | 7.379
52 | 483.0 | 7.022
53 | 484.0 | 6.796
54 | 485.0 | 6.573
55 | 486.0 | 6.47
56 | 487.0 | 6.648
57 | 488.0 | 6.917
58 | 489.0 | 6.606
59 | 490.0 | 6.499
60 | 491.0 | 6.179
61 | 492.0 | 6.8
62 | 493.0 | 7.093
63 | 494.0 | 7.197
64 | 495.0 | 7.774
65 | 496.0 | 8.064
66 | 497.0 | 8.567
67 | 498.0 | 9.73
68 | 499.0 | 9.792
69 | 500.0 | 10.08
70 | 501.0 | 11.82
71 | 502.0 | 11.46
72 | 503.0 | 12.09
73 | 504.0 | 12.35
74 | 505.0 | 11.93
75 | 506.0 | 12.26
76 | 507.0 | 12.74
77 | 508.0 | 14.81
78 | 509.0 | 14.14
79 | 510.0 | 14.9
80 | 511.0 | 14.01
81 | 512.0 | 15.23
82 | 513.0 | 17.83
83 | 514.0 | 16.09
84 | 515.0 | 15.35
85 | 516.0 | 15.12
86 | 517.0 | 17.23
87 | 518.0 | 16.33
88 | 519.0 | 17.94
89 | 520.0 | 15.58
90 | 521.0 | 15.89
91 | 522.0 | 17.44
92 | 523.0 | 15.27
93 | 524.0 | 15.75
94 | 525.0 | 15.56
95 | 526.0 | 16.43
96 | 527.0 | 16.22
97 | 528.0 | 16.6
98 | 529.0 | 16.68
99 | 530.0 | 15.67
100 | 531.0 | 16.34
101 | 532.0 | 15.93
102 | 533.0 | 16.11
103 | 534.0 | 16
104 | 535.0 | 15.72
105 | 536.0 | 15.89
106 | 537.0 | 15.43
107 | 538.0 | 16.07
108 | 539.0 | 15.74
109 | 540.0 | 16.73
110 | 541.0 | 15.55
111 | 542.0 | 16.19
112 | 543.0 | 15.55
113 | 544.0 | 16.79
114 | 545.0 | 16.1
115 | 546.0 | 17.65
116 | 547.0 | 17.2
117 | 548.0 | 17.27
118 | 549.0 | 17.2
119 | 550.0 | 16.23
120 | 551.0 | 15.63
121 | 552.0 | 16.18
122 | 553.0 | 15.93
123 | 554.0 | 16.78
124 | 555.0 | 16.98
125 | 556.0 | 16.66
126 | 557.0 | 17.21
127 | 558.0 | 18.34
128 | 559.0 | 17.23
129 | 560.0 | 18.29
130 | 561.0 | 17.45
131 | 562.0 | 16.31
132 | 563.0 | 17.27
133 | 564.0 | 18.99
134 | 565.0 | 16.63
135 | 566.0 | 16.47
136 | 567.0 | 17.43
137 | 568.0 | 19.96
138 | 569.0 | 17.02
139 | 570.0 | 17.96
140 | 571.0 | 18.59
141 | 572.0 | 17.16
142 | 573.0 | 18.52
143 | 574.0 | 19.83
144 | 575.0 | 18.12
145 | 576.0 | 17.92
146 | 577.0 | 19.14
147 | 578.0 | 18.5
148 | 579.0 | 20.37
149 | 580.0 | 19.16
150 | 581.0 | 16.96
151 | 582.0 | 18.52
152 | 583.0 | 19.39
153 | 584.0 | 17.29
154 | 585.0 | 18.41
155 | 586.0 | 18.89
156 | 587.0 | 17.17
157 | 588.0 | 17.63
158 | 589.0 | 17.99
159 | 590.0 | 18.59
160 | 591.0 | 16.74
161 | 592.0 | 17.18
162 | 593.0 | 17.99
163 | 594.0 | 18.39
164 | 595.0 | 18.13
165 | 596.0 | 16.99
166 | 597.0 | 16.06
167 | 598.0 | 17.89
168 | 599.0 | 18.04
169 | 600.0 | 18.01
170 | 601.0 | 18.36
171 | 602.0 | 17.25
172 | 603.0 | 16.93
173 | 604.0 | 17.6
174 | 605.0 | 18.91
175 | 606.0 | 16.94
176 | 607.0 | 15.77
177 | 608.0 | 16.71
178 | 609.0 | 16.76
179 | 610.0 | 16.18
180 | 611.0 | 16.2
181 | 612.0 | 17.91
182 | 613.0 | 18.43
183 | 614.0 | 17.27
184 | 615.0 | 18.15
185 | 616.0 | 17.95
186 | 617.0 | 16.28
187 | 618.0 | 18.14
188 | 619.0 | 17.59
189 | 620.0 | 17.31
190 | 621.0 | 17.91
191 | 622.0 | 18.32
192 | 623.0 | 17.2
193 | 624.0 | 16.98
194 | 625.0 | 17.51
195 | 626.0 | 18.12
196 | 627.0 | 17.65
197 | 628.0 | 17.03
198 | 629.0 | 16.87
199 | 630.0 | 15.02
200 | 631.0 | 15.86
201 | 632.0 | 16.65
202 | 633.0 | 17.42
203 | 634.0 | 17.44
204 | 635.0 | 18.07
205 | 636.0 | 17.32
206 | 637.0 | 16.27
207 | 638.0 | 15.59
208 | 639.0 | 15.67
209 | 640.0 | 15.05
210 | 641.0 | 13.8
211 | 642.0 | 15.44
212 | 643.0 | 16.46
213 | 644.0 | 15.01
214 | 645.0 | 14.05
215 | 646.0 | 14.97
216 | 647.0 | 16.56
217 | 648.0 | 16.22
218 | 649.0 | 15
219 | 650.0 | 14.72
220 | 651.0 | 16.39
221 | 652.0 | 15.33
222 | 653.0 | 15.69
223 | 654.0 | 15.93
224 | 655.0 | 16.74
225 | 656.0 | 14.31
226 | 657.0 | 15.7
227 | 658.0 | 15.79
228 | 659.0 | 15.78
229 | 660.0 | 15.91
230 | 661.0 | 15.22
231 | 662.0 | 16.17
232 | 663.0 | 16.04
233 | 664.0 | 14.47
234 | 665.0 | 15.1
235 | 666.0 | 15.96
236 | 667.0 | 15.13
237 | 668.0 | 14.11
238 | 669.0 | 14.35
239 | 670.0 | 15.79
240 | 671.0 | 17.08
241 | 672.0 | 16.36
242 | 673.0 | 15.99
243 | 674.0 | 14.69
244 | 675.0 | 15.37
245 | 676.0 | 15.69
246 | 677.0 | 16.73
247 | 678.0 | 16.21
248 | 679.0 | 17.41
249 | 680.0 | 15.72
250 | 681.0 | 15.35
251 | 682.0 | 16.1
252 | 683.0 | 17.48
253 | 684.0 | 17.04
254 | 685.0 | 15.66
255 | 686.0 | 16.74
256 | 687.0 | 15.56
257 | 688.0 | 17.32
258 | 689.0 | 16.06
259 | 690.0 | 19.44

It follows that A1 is 18.1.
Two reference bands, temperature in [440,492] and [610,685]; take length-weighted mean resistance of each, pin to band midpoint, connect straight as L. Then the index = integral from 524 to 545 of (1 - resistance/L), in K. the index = -4.8 K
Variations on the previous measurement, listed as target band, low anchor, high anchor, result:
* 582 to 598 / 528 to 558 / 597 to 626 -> -0.7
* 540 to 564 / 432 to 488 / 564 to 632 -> -1.7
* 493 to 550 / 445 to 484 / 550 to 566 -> 1.8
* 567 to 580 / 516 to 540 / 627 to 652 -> -2.0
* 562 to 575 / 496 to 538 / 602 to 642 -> -1.8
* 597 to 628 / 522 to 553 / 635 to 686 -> -3.0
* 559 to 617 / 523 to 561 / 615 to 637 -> -3.1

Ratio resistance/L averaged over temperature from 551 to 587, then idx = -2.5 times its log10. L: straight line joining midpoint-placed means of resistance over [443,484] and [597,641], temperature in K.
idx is -0.16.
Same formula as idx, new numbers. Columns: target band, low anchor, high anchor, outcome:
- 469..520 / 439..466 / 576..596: 0.36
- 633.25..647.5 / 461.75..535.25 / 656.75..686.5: -0.05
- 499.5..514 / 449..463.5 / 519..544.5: 0.14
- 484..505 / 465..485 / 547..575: 0.36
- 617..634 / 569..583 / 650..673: -0.02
